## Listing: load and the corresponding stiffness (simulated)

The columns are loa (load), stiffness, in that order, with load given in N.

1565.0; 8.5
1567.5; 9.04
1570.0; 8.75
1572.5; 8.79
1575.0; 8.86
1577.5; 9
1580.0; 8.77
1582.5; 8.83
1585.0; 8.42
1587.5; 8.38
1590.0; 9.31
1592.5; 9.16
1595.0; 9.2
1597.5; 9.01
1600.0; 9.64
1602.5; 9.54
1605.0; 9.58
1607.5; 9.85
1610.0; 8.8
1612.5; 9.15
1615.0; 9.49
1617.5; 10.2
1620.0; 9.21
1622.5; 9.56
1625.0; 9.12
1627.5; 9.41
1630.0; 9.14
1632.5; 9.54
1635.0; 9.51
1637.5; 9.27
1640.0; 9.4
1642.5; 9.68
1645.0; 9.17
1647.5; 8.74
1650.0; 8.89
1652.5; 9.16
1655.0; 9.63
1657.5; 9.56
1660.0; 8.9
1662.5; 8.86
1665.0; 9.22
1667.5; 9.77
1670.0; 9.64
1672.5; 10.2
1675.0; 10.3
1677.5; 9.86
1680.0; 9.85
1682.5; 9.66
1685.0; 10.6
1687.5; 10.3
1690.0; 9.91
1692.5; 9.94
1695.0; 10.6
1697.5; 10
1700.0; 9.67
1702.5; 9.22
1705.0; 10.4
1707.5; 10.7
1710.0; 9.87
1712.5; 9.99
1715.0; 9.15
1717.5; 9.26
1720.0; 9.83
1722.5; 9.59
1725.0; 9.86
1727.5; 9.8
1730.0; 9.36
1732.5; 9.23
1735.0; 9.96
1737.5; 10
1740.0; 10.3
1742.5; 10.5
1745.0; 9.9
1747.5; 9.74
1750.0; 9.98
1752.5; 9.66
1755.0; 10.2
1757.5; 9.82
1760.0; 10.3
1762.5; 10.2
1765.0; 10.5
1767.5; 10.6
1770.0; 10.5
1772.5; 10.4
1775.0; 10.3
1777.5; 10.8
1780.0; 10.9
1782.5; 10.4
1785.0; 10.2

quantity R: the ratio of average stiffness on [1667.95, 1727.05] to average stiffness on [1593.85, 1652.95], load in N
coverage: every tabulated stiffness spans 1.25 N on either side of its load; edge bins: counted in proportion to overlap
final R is 1.06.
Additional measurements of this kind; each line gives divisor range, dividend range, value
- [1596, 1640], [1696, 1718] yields 1.04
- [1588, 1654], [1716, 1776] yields 1.07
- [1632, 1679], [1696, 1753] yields 1.04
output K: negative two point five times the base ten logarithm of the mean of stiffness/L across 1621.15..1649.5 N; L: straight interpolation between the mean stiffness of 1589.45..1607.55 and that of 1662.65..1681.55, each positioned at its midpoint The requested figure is 0.03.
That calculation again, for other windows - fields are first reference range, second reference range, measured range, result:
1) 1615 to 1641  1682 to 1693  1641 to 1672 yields 0.05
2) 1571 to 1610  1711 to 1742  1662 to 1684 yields -0.03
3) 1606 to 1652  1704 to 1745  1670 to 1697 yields -0.05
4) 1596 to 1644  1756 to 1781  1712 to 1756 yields 0.04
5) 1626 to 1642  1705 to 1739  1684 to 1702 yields -0.05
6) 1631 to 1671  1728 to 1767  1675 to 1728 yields -0.03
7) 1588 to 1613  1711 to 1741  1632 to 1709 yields -0.02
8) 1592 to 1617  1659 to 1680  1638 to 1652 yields 0.04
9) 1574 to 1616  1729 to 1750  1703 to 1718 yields -0.02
